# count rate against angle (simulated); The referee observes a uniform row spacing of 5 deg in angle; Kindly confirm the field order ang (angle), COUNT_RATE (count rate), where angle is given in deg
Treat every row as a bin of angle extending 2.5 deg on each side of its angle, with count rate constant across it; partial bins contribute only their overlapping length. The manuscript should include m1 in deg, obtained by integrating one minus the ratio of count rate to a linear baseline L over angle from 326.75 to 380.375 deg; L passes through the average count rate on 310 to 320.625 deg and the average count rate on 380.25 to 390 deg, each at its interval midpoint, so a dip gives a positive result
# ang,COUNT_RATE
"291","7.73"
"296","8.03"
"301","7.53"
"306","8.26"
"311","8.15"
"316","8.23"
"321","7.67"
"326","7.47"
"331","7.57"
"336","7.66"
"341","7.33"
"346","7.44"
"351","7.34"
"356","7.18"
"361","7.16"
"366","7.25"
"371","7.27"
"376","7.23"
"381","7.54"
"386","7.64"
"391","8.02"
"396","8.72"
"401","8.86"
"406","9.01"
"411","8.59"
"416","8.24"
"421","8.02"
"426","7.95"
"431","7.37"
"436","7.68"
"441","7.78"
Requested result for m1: 3.4 deg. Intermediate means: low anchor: 8.09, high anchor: 7.67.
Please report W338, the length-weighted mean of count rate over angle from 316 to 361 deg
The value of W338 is 7.48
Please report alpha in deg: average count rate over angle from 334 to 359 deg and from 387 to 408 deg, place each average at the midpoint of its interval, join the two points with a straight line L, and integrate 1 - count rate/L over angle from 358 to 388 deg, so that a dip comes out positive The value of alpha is 2.47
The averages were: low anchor 7.38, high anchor 8.57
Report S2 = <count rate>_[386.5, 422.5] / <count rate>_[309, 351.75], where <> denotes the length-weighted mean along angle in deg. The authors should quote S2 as 1.1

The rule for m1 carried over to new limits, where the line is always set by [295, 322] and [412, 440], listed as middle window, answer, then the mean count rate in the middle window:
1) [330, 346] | 0.9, 7.5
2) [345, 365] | 1.7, 7.27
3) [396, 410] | -1.7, 8.86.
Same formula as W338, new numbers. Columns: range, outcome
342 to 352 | 7.39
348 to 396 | 7.47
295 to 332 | 7.87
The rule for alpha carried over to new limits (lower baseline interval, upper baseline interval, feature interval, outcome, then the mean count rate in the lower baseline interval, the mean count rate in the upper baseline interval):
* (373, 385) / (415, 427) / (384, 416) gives -3.0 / 7.41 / 8.06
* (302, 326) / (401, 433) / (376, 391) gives 1.0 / 7.98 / 8.26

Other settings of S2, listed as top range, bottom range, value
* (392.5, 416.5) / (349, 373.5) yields 1.20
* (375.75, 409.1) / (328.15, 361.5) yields 1.11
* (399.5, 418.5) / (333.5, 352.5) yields 1.16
